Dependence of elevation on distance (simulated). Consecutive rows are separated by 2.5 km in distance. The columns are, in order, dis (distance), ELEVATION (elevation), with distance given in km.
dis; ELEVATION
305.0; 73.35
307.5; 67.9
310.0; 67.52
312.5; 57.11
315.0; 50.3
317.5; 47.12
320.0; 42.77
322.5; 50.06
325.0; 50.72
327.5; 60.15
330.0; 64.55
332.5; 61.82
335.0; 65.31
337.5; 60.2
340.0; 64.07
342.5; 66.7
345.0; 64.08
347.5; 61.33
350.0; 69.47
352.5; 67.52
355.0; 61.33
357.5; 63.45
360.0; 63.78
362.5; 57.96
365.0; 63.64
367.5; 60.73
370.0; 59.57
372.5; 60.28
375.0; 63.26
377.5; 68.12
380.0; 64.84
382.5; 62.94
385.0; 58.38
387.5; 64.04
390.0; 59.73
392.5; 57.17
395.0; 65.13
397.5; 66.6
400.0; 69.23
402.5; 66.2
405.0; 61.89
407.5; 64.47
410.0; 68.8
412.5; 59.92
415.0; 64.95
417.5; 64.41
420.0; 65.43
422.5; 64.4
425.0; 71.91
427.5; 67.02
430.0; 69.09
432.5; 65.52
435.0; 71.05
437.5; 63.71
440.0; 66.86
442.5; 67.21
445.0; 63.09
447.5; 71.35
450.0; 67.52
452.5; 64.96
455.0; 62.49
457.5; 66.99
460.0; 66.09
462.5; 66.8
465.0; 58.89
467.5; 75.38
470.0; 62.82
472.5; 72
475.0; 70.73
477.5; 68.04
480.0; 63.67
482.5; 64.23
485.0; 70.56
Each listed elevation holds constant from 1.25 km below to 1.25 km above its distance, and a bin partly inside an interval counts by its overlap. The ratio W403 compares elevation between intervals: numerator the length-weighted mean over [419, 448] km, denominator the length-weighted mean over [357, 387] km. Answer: 1.1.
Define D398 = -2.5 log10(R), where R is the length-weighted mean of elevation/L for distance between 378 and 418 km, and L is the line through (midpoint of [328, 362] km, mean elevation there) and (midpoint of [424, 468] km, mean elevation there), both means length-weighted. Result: 0.03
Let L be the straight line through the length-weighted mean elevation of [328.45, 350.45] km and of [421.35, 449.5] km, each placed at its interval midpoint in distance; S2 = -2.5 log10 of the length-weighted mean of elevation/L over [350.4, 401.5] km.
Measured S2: 0.04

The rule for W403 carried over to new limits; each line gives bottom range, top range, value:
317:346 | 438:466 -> 1.13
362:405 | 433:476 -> 1.06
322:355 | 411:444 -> 1.06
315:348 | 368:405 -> 1.09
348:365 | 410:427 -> 1.03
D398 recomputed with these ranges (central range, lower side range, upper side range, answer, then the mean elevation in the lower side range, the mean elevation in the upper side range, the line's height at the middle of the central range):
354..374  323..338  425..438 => 0.02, 60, 67.9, 62.6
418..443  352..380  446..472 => -0.03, 62.7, 66.5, 65.3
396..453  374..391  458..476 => -0.02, 63.1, 67.5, 65.3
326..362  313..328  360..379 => -0.14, 50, 62.1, 55.8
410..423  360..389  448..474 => 0.00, 62.2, 66.6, 64.3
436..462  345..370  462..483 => 0.00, 63.1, 67.1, 66.2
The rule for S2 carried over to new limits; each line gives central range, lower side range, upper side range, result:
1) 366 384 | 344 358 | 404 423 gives 0.03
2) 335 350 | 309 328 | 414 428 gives -0.15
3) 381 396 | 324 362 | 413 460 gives 0.06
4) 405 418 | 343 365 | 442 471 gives 0.01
